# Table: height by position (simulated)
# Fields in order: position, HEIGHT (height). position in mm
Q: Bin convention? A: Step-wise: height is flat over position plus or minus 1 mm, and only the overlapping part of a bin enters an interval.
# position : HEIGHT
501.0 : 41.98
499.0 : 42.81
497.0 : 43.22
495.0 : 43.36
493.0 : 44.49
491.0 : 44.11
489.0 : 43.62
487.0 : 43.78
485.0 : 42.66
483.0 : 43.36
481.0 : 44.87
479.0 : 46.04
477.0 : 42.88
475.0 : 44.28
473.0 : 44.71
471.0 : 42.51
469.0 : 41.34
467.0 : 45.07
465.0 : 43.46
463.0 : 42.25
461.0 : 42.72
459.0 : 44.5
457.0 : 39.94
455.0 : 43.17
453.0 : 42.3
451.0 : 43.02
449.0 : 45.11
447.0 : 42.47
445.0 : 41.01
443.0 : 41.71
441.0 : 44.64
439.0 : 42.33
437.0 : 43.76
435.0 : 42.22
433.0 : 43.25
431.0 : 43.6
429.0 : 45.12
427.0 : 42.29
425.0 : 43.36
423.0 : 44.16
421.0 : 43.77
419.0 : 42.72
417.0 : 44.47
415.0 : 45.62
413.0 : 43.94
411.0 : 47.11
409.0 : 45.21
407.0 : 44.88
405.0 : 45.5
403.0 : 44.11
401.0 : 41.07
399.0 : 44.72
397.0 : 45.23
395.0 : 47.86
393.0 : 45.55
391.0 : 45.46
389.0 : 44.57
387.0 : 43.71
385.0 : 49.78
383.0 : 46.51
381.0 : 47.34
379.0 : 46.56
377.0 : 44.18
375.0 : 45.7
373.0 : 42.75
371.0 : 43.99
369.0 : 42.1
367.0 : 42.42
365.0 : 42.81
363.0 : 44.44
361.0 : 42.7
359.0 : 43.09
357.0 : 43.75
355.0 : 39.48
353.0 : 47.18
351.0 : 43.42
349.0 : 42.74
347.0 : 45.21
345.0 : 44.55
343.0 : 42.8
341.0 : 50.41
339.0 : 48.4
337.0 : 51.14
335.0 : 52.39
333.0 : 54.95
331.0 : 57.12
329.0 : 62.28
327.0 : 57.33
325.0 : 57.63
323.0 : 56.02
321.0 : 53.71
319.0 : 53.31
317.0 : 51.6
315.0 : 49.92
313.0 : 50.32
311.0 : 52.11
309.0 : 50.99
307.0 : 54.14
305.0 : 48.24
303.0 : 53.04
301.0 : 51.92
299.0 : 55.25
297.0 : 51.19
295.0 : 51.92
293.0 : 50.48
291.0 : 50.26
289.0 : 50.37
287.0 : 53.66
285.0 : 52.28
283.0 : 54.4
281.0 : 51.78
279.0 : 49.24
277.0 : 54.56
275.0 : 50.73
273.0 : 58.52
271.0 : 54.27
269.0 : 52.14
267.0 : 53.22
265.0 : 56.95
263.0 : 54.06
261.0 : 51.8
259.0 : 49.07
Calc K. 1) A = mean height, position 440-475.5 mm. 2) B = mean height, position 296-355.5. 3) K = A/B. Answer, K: 0.84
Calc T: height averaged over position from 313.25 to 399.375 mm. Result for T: 47.6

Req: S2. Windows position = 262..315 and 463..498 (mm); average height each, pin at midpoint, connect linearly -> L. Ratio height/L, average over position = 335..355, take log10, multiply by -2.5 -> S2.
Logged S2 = 0.08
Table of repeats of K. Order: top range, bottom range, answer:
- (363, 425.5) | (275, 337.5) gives 0.84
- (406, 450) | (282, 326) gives 0.84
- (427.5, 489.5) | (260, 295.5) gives 0.82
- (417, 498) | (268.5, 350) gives 0.83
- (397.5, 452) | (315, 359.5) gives 0.88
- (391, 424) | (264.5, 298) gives 0.85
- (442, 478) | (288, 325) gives 0.82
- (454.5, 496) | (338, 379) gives 0.98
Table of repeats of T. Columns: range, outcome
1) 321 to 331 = 57.7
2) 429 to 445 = 43.1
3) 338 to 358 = 44.8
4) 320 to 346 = 53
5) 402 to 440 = 44.1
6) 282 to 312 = 52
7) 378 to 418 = 45.5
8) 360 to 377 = 43.4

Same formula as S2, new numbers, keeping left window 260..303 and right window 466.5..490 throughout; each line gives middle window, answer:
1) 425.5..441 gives 0.06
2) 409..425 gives 0.05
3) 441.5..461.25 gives 0.06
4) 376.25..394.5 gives 0.05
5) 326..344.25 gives -0.05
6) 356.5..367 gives 0.14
